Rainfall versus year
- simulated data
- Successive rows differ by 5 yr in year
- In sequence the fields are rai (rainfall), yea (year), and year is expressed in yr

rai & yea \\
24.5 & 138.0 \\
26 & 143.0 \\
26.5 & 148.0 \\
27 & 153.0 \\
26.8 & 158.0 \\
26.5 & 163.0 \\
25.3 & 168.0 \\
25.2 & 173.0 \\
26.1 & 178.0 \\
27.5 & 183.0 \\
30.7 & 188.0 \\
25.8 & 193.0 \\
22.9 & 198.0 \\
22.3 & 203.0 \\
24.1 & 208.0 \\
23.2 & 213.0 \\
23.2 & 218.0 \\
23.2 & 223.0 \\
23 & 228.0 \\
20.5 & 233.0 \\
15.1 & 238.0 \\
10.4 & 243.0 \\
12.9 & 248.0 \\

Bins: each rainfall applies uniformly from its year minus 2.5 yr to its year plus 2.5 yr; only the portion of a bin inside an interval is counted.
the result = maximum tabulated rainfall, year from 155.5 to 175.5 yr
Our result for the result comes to 26.8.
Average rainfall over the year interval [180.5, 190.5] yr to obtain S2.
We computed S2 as 29.1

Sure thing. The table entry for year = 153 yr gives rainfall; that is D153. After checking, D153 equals 27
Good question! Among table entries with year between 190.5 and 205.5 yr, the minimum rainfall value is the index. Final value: 22.3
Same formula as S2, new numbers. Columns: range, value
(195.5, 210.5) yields 23.1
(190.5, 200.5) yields 24.4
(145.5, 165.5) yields 26.7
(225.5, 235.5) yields 21.8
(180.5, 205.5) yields 25.8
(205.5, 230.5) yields 23.3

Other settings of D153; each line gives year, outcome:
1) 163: 26.5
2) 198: 22.9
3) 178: 26.1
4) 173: 25.2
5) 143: 26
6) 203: 22.3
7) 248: 12.9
